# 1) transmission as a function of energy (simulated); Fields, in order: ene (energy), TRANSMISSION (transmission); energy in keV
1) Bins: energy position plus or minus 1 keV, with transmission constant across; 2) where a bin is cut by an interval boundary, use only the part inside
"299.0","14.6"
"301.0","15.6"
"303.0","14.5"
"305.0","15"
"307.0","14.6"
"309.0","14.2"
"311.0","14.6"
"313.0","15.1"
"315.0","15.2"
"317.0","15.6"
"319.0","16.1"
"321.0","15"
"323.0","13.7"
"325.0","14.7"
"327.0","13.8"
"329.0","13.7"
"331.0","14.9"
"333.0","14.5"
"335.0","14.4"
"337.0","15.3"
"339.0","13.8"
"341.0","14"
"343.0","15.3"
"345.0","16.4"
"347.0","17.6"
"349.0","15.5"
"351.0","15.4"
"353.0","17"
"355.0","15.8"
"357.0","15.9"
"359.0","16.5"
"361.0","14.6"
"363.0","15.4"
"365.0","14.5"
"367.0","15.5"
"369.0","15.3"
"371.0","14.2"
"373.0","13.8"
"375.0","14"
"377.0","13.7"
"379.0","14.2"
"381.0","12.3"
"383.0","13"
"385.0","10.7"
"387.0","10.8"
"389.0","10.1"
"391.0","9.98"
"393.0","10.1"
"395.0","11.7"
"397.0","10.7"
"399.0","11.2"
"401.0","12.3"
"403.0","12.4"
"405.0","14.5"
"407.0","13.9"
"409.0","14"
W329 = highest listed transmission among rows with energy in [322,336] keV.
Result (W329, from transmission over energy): 14.9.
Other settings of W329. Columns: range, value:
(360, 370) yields 15.5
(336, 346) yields 16.4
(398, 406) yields 14.5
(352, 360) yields 17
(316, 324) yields 16.1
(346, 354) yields 17.6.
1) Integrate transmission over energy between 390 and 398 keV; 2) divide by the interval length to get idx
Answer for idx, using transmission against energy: 10.6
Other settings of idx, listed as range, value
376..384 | 13.3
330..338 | 14.8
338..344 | 14.4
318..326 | 14.9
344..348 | 17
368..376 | 14.3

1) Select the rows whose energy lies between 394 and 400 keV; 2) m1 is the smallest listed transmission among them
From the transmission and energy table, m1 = 10.7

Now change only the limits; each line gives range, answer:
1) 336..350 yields 13.8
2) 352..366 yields 14.5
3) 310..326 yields 13.7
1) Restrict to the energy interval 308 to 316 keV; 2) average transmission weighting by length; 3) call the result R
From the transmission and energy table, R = 14.8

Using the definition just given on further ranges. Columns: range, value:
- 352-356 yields 16.4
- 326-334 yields 14.2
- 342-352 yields 16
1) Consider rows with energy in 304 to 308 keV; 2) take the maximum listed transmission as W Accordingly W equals 15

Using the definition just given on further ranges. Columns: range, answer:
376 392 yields 14.2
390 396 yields 11.7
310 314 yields 15.1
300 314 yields 15.6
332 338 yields 15.3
